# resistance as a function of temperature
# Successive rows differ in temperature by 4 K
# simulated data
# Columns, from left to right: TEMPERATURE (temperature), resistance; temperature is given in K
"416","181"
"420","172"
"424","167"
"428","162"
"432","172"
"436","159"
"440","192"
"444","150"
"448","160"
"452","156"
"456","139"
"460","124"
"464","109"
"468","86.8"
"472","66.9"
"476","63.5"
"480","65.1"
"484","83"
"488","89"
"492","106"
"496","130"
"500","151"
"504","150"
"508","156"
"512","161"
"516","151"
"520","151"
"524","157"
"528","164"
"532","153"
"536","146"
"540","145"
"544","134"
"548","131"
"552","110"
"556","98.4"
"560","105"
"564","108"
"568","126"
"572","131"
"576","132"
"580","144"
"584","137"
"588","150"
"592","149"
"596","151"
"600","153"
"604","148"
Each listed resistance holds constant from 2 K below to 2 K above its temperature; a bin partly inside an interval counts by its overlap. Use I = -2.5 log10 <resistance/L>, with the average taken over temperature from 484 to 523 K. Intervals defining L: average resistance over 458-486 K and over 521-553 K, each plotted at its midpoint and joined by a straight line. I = -0.19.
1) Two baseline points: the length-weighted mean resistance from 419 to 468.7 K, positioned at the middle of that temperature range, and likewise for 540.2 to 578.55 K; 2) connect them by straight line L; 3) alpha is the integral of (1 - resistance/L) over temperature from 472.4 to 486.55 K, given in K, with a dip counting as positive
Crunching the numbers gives 7.1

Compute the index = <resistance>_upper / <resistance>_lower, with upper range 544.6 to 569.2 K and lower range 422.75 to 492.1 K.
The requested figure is 0.9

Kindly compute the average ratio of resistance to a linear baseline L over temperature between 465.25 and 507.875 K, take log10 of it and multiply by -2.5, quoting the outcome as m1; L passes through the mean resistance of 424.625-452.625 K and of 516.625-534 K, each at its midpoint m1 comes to 0.49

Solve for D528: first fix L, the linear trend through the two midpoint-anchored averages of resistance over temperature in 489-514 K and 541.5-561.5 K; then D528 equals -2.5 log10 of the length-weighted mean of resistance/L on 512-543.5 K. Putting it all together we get -0.19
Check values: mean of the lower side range 140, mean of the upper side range 117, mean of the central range 152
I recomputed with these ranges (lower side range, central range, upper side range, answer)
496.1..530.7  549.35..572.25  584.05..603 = 0.322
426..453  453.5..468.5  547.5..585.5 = 0.307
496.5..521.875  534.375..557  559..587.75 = 0.085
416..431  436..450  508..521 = 0.000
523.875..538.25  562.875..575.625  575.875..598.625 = 0.193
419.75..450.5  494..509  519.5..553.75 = 0.037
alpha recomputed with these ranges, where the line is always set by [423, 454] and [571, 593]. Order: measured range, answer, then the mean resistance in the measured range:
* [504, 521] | -0.2 K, 154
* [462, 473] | 4.8 K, 89.4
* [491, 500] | 1.6 K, 127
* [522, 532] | -0.6 K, 159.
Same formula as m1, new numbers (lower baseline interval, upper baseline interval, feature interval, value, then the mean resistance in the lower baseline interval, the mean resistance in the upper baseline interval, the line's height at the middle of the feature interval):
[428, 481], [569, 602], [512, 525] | -0.14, 129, 143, 136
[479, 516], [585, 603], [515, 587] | 0.03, 124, 150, 138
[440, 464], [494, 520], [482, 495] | 0.48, 147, 150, 149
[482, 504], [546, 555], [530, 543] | -0.24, 115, 118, 117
